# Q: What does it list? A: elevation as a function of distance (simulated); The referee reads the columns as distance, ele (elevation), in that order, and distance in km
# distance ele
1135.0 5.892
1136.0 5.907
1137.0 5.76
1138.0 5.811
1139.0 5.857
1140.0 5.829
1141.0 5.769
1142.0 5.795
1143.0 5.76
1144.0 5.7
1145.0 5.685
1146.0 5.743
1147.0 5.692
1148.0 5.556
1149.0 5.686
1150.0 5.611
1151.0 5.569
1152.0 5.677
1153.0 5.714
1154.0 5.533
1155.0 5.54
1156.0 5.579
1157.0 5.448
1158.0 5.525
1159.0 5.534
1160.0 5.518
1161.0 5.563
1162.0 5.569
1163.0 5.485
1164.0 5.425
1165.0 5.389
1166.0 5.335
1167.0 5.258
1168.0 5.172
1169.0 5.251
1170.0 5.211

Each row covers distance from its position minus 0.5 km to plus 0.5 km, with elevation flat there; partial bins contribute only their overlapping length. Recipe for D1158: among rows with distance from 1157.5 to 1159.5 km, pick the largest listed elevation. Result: 5.534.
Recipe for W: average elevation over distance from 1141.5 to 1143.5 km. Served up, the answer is 5.78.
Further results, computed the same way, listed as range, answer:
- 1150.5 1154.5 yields 5.62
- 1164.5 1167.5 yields 5.33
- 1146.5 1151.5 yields 5.62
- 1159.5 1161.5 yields 5.54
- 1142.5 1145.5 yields 5.71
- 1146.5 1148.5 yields 5.62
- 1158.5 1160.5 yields 5.53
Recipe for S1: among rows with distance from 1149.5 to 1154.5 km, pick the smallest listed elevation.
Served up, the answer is 5.533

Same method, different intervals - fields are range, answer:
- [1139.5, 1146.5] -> 5.685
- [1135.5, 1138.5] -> 5.76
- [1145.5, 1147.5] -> 5.692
